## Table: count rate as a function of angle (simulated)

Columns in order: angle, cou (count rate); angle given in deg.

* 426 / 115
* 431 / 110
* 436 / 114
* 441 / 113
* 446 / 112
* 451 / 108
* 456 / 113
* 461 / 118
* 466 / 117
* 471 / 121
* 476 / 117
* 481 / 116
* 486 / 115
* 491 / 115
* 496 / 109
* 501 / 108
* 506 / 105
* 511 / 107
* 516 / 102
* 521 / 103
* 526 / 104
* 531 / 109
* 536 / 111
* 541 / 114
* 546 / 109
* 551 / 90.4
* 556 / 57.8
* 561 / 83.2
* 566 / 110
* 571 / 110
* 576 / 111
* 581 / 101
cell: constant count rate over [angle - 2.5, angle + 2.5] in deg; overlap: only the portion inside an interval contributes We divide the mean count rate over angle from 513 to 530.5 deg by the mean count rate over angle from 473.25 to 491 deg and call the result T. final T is 0.9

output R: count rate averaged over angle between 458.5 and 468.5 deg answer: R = 118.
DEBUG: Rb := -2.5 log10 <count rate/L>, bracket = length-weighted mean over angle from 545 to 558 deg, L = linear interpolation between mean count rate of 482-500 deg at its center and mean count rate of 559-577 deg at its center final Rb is 0.247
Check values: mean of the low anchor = 113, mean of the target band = 84.1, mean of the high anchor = 103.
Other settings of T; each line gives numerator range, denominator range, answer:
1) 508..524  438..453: 0.94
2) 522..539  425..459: 0.96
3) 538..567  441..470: 0.82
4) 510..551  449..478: 0.92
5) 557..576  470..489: 0.85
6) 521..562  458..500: 0.85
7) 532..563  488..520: 0.88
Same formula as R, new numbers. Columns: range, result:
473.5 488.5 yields 116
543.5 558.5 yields 85.7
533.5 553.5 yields 106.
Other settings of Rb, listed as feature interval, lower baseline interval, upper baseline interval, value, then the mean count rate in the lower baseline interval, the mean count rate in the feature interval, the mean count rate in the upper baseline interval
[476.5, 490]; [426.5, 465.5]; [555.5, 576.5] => -0.08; 113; 116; 96.3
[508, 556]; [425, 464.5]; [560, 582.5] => 0.04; 113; 103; 104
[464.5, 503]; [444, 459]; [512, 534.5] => -0.06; 111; 115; 105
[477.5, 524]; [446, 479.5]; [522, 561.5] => -0.02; 115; 109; 98.2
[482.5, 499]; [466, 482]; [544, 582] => 0.01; 118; 113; 96.2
